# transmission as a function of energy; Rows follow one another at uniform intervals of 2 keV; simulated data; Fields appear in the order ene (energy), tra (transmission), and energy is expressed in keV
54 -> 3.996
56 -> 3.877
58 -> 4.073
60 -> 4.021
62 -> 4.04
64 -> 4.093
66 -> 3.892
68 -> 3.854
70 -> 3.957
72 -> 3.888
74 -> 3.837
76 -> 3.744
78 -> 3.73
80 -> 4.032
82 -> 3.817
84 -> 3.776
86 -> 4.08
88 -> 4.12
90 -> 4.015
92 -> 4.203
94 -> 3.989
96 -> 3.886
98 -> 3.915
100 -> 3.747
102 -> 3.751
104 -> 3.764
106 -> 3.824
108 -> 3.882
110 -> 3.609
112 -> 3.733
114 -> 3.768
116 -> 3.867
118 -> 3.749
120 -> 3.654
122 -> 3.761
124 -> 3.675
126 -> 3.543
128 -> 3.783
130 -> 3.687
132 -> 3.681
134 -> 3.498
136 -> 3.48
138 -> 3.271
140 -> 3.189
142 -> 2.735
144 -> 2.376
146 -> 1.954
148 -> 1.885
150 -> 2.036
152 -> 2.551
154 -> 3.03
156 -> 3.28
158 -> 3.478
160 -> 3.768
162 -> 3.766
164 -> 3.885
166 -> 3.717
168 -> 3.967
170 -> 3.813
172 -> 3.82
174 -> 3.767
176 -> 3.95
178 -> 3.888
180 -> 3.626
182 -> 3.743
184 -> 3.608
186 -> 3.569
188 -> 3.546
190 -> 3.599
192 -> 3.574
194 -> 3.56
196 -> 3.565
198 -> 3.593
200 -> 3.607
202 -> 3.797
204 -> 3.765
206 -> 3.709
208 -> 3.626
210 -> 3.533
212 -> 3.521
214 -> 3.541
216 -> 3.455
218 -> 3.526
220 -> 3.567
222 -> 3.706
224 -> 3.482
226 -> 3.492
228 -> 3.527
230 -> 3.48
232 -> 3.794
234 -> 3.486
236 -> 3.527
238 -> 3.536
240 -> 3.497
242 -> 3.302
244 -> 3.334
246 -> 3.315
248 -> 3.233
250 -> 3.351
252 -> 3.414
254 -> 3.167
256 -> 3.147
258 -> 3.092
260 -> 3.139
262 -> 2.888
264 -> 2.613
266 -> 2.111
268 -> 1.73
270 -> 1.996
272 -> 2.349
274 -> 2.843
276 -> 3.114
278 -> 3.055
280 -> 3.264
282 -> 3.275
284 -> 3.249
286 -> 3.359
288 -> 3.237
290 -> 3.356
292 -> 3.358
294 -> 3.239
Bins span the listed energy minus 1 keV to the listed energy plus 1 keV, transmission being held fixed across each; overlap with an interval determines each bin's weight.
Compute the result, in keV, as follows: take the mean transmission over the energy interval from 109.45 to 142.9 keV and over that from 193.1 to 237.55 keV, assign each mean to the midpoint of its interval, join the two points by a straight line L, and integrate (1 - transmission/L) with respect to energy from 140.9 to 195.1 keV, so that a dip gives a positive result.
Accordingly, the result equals 3.4 keV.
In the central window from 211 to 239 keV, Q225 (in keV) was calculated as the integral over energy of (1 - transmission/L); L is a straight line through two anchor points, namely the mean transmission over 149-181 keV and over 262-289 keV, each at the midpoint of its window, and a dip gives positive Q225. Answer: -3.8 keV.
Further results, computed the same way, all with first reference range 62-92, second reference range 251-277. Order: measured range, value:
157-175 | -2.21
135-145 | 1.48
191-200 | -1.14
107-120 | -0.22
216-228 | -2.15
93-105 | -0.16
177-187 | -1.30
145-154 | 3.26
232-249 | -3.16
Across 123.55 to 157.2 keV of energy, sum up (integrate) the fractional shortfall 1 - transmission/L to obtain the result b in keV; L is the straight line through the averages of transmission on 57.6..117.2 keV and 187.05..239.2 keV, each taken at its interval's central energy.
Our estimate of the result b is 6.6 keV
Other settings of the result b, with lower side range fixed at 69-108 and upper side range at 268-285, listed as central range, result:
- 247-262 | -1.3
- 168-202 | -3.5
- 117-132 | 0.0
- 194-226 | -3.9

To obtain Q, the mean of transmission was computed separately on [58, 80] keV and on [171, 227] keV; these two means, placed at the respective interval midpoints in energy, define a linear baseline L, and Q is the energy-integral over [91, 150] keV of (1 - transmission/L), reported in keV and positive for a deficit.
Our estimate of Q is 5.0 keV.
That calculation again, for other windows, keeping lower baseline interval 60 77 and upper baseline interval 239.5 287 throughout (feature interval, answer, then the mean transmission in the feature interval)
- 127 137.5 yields 0.0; 3.61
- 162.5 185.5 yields -2.5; 3.79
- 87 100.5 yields -0.7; 3.99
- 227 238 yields -1.5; 3.56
